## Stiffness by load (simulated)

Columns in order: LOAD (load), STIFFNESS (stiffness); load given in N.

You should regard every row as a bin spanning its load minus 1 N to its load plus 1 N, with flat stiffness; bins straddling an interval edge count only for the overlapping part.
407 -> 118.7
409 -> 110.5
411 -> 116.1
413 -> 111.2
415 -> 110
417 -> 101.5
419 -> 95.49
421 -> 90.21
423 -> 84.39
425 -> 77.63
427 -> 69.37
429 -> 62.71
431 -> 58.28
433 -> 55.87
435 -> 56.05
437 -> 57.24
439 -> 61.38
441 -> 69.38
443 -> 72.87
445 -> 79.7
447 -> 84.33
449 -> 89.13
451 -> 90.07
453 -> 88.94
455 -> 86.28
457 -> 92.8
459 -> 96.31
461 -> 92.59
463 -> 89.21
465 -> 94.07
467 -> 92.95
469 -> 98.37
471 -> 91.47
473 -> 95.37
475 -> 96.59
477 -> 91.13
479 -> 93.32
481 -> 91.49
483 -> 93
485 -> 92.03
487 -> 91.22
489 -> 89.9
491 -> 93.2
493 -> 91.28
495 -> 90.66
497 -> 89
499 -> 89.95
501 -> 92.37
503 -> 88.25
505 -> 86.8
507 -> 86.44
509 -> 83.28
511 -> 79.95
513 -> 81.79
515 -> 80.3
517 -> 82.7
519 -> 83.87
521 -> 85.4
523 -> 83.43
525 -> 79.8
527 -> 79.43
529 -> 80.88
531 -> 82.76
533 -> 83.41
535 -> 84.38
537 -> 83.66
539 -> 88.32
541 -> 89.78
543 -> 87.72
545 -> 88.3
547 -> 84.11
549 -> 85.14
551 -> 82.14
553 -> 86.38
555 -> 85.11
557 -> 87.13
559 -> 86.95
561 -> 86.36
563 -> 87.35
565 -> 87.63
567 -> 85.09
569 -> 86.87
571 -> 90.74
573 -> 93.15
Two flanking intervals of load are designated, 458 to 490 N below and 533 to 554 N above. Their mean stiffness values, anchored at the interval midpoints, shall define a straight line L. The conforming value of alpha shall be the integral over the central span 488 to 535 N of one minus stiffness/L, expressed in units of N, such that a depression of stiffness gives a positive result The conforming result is 2.0 N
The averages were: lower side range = 93.1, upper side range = 85.9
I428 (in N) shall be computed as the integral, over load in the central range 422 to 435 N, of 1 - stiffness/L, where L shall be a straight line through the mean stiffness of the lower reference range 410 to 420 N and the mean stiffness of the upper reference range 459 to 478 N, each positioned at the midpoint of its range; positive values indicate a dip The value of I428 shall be 4.6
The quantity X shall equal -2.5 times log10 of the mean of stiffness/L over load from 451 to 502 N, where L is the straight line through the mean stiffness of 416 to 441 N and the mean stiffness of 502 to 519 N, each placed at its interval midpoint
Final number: -0.17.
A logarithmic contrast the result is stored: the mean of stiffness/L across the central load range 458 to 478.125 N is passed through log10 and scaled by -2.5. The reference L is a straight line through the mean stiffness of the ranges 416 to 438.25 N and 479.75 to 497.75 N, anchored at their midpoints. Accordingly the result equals -0.10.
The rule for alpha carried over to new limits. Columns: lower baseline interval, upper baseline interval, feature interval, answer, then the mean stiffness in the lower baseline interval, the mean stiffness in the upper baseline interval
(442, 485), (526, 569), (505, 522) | 0.83 N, 90.5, 85.4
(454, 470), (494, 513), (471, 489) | -0.48 N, 92.8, 87.1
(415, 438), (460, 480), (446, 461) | -0.58 N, 75.1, 93.5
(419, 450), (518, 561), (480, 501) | -3.32 N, 72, 84.7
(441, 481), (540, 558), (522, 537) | 0.84 N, 89.8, 86.2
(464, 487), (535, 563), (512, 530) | 1.42 N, 93.5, 86.2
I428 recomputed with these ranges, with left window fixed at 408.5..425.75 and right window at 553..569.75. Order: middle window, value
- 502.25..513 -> 0.81 N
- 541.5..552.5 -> 0.27 N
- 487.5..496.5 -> 0.17 N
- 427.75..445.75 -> 6.30 N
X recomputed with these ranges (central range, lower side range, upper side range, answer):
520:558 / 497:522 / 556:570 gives 0.02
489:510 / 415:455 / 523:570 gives -0.09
